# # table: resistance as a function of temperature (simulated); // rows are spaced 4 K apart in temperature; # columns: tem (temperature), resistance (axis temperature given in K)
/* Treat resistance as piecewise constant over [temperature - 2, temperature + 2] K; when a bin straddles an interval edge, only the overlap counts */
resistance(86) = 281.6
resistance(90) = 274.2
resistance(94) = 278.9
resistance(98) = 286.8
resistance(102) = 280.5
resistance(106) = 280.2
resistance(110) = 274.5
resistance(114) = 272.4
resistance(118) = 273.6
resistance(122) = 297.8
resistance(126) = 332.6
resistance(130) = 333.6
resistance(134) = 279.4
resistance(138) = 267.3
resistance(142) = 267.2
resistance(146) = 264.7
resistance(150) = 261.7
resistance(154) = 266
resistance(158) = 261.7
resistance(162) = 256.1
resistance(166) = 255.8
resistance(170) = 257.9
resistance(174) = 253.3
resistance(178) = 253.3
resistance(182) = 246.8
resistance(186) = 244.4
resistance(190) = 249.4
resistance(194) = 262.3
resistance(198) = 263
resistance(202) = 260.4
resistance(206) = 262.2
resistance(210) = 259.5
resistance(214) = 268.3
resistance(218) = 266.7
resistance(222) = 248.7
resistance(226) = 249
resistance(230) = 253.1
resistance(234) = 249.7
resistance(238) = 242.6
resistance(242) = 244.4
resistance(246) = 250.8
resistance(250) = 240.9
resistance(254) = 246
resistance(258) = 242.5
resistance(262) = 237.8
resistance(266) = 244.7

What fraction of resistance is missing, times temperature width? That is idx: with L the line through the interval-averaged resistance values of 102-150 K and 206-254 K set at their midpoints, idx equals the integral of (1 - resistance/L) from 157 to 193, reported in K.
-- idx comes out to 2.2 K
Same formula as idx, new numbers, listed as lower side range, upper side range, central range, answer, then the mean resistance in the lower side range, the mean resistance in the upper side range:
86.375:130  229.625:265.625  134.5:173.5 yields 1.6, 287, 245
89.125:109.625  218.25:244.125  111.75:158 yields -1.8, 280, 249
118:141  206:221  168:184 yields 1.5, 298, 263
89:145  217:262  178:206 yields 0.8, 285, 248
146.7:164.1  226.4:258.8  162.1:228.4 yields -0.4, 262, 247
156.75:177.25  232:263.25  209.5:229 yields -0.7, 257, 244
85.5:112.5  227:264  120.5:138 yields -2.2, 279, 245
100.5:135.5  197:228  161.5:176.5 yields 1.0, 292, 260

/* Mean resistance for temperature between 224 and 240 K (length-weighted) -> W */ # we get 249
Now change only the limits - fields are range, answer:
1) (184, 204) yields 256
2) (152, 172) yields 260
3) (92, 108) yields 282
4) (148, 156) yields 264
